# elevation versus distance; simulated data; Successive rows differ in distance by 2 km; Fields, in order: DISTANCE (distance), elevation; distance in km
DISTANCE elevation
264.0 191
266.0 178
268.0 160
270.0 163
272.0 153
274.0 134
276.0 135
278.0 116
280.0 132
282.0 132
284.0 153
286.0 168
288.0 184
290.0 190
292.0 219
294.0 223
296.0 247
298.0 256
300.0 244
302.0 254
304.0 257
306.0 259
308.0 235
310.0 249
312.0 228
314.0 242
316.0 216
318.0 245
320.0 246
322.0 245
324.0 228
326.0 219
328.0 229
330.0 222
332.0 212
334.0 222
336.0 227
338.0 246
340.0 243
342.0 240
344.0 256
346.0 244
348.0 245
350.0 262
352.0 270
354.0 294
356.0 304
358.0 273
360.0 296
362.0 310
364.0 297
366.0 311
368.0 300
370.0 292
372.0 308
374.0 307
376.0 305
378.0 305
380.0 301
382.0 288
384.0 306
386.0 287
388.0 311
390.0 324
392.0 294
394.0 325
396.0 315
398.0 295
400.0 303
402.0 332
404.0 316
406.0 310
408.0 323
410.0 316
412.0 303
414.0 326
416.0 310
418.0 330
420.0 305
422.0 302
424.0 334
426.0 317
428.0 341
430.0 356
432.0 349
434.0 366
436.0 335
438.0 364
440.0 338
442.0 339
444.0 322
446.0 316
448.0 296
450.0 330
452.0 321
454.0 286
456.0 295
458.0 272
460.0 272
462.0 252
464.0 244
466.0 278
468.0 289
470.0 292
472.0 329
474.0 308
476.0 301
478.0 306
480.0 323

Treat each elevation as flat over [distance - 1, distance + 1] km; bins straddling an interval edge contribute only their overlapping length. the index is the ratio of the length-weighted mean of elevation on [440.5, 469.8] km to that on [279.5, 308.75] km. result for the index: 1.39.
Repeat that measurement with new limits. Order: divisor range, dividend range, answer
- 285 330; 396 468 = 1.36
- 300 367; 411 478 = 1.24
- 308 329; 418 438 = 1.43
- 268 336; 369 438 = 1.53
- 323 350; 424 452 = 1.43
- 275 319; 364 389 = 1.45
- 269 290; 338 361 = 1.78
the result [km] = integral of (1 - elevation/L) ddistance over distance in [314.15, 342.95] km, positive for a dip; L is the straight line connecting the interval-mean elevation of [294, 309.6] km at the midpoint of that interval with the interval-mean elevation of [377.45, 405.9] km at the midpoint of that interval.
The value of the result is 3.7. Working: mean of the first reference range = 248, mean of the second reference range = 307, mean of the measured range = 232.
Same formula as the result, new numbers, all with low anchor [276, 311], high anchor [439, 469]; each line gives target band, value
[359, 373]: -3.16 km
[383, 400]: -2.99 km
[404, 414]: -1.61 km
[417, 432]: -2.57 km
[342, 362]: -2.80 km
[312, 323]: -0.97 km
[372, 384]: -2.32 km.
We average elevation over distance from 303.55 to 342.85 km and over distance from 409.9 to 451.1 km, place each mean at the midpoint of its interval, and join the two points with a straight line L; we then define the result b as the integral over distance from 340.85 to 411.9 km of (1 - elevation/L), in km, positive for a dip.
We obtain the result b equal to -3.7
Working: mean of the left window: 235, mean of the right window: 329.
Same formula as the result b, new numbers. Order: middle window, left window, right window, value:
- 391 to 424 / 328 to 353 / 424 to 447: -0.33 km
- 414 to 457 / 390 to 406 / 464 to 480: -2.98 km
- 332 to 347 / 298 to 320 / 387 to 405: 1.68 km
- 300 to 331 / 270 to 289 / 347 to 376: -4.54 km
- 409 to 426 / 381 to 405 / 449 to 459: -0.60 km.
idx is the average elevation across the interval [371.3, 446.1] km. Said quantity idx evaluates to 319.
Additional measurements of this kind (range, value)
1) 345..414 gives 300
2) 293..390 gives 263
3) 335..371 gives 273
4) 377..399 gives 305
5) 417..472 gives 313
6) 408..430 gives 320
